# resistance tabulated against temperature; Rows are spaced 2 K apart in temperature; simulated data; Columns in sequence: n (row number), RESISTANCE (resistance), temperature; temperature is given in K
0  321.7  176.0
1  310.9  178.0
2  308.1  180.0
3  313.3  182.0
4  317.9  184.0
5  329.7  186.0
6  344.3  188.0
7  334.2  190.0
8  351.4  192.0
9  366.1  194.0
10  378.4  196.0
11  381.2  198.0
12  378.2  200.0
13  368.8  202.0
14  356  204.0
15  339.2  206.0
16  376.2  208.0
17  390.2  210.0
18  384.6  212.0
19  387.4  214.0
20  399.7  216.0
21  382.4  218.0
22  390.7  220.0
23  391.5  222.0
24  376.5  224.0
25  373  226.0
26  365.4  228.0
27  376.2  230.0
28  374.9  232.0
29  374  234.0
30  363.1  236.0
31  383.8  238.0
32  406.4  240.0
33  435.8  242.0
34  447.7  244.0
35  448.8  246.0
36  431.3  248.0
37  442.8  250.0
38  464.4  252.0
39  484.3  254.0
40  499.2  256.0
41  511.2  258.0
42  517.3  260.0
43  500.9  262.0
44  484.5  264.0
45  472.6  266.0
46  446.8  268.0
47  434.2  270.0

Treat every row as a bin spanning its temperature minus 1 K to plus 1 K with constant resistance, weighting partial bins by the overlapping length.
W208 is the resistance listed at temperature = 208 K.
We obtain 376.2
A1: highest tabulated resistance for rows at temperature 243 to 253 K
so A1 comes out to 464.4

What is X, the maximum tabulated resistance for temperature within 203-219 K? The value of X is 399.7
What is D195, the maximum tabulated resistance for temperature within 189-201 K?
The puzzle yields 381.2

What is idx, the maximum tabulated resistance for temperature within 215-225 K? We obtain 399.7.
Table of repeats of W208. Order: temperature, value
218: 382.4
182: 313.3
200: 378.2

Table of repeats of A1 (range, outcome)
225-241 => 406.4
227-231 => 376.2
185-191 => 344.3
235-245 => 447.7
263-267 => 484.5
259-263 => 517.3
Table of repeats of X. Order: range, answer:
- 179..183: 313.3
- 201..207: 368.8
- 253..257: 499.2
